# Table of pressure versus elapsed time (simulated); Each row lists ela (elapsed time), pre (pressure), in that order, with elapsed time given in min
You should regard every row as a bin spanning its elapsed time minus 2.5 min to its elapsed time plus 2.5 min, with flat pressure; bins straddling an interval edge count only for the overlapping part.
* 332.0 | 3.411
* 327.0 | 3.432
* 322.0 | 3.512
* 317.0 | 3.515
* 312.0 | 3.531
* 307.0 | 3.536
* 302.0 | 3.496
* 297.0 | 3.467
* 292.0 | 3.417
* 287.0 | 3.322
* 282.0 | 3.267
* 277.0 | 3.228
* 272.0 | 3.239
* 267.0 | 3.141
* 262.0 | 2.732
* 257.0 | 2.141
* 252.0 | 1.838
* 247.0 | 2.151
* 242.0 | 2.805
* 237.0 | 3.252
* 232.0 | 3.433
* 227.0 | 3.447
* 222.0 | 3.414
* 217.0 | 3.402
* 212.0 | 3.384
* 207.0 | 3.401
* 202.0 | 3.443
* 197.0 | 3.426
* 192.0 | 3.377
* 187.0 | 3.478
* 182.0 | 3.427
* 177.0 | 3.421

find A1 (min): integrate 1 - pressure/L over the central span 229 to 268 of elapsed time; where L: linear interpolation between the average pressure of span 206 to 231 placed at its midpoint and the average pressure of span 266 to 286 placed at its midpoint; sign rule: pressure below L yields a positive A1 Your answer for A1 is 7.5 min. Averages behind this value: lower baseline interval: 3.41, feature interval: 2.68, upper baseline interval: 3.23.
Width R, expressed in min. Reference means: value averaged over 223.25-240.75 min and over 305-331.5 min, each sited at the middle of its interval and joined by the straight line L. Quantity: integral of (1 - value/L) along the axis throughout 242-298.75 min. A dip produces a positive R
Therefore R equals 8.68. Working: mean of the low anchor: 3.34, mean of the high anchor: 3.5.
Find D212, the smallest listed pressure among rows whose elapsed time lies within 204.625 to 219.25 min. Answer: 3.384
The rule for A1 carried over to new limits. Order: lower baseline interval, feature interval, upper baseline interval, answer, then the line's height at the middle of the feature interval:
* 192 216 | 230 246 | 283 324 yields 1.7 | 3.43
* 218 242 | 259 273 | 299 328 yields 1.7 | 3.4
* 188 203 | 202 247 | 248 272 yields -3.6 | 3.02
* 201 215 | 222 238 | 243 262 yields -3.4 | 2.81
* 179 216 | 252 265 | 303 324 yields 4.2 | 3.47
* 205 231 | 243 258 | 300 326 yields 5.8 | 3.45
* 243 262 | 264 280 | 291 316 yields -3.0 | 2.69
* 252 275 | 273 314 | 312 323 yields -3.2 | 3.16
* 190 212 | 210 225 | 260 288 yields -0.2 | 3.35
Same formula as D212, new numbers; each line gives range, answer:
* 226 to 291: 1.838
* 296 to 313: 3.467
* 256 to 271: 2.141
